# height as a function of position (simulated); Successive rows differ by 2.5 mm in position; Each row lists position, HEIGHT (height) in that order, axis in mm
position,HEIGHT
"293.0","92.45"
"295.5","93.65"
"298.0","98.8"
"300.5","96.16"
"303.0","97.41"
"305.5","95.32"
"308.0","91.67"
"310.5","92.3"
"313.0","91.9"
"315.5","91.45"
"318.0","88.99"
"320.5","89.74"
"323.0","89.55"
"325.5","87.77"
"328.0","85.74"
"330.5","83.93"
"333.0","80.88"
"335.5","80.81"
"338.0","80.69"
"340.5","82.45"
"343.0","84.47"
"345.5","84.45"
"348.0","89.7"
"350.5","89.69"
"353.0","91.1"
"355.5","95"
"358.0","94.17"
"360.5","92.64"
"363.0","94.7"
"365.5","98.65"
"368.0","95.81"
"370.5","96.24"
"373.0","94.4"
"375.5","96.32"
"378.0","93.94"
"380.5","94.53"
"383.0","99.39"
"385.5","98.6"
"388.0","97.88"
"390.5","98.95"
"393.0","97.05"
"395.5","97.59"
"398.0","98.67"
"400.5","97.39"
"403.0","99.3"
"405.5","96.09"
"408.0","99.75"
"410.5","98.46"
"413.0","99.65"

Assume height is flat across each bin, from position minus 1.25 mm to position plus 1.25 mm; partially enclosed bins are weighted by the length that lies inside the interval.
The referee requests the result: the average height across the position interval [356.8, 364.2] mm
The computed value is 93.8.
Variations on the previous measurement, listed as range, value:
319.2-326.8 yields 89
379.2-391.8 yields 97.9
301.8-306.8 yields 96.3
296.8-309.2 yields 95.9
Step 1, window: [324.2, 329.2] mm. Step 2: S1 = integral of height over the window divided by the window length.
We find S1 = 86.8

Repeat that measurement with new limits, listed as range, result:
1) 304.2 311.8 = 93.1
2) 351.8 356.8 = 93.1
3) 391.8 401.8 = 97.7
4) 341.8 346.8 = 84.5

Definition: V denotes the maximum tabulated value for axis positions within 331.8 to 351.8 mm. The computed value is 89.7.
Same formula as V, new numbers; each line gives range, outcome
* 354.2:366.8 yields 98.65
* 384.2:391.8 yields 98.95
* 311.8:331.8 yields 91.9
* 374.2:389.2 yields 99.39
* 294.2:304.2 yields 98.8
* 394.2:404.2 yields 99.3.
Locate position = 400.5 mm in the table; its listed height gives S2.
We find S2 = 97.39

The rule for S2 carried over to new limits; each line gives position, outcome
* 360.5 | 92.64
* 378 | 93.94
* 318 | 88.99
